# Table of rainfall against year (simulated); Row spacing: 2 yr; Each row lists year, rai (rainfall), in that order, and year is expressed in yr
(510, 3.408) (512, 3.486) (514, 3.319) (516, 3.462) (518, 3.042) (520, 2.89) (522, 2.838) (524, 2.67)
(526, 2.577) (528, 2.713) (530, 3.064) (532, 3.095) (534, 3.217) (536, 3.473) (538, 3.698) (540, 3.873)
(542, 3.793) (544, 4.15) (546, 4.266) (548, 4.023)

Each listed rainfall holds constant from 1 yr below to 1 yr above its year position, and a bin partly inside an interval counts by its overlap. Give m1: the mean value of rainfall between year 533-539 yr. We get 3.46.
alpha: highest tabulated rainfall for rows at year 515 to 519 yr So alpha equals 3.462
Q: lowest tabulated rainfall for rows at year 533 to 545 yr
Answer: 3.217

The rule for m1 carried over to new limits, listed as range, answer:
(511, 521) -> 3.24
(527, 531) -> 2.89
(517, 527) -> 2.8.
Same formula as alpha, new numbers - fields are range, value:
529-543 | 3.873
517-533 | 3.095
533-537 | 3.473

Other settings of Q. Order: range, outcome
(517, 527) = 2.577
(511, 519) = 3.042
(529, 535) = 3.064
